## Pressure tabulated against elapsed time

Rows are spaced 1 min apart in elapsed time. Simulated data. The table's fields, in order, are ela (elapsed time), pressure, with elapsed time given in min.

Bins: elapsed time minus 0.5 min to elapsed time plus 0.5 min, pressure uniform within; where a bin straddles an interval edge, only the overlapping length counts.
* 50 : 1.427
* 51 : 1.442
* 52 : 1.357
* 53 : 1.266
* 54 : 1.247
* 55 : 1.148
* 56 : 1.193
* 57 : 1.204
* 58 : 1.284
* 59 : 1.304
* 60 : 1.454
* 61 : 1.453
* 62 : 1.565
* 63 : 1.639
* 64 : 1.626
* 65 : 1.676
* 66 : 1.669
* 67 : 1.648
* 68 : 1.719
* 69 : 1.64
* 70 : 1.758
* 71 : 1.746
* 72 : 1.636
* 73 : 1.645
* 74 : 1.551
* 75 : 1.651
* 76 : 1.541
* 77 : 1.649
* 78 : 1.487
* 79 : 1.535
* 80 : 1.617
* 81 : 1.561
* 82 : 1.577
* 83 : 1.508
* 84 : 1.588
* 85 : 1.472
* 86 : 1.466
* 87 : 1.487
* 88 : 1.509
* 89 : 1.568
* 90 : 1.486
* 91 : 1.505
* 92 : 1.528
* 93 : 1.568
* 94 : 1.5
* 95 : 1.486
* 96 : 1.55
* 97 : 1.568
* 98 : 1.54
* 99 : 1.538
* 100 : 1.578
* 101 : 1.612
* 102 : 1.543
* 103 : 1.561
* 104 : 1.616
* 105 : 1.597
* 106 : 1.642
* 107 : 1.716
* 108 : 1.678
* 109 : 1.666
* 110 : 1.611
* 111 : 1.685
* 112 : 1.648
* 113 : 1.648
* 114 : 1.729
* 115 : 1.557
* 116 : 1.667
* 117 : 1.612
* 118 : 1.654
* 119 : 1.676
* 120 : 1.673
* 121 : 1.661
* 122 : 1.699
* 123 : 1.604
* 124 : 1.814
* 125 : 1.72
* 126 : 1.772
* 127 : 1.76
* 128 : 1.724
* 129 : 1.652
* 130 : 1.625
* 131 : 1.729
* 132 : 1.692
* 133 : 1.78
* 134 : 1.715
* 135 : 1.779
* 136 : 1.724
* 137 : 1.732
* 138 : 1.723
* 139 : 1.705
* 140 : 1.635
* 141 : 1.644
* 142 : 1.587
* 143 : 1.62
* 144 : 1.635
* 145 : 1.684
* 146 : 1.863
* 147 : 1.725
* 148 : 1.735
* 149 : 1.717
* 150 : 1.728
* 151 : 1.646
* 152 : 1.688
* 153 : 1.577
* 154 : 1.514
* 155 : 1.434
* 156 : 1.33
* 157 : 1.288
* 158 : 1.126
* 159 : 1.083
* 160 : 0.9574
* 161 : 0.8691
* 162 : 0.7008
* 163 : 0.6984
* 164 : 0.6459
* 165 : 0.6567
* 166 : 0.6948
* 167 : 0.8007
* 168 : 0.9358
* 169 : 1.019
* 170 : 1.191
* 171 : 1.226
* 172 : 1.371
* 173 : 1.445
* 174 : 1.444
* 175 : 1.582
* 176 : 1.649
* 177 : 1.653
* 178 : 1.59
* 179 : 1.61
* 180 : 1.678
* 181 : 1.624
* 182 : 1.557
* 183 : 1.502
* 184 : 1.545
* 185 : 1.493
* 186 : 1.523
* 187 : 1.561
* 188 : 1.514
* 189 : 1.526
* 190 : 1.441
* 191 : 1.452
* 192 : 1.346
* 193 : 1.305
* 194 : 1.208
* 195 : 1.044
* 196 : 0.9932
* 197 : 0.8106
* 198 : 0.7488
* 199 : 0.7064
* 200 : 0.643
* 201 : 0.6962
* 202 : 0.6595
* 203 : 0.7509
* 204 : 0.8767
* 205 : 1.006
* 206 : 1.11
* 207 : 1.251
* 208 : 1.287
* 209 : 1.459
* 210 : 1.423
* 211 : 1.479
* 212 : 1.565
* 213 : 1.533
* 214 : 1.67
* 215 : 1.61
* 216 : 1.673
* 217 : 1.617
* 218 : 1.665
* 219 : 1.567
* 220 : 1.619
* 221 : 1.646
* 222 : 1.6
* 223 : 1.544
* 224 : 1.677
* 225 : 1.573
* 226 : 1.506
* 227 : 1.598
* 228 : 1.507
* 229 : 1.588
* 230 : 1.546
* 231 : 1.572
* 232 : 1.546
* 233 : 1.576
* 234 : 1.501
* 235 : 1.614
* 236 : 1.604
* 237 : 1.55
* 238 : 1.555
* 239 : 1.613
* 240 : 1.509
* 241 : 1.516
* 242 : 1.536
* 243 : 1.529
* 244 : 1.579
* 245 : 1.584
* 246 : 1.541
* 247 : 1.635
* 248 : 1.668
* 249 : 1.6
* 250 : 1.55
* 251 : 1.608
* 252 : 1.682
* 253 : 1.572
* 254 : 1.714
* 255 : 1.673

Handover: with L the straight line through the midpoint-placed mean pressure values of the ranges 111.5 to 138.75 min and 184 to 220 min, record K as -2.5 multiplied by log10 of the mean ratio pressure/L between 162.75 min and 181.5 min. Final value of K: 0.15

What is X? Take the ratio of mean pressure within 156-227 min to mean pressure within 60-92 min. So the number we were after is 0.81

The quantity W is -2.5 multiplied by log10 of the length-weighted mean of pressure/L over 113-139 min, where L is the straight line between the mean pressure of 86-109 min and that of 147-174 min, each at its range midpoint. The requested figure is -0.21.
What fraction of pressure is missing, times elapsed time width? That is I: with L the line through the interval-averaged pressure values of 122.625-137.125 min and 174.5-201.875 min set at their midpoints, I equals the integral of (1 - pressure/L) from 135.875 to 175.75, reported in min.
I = 5.0 min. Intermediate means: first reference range 1.72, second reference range 1.32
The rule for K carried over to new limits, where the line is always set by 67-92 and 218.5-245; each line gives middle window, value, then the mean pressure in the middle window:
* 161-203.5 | 0.300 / 1.19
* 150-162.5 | 0.219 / 1.29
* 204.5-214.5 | 0.141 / 1.38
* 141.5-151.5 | -0.079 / 1.69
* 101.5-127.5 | -0.057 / 1.66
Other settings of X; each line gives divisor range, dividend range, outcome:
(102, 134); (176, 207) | 0.75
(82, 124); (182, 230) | 0.85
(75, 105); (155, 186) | 0.80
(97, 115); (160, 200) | 0.76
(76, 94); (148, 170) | 0.76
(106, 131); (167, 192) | 0.86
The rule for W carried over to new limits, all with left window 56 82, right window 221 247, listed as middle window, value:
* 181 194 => 0.06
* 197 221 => 0.25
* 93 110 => -0.02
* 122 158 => -0.06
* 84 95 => 0.04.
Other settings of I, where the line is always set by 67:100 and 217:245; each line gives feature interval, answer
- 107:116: -0.5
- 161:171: 4.7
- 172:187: 0.1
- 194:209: 6.1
